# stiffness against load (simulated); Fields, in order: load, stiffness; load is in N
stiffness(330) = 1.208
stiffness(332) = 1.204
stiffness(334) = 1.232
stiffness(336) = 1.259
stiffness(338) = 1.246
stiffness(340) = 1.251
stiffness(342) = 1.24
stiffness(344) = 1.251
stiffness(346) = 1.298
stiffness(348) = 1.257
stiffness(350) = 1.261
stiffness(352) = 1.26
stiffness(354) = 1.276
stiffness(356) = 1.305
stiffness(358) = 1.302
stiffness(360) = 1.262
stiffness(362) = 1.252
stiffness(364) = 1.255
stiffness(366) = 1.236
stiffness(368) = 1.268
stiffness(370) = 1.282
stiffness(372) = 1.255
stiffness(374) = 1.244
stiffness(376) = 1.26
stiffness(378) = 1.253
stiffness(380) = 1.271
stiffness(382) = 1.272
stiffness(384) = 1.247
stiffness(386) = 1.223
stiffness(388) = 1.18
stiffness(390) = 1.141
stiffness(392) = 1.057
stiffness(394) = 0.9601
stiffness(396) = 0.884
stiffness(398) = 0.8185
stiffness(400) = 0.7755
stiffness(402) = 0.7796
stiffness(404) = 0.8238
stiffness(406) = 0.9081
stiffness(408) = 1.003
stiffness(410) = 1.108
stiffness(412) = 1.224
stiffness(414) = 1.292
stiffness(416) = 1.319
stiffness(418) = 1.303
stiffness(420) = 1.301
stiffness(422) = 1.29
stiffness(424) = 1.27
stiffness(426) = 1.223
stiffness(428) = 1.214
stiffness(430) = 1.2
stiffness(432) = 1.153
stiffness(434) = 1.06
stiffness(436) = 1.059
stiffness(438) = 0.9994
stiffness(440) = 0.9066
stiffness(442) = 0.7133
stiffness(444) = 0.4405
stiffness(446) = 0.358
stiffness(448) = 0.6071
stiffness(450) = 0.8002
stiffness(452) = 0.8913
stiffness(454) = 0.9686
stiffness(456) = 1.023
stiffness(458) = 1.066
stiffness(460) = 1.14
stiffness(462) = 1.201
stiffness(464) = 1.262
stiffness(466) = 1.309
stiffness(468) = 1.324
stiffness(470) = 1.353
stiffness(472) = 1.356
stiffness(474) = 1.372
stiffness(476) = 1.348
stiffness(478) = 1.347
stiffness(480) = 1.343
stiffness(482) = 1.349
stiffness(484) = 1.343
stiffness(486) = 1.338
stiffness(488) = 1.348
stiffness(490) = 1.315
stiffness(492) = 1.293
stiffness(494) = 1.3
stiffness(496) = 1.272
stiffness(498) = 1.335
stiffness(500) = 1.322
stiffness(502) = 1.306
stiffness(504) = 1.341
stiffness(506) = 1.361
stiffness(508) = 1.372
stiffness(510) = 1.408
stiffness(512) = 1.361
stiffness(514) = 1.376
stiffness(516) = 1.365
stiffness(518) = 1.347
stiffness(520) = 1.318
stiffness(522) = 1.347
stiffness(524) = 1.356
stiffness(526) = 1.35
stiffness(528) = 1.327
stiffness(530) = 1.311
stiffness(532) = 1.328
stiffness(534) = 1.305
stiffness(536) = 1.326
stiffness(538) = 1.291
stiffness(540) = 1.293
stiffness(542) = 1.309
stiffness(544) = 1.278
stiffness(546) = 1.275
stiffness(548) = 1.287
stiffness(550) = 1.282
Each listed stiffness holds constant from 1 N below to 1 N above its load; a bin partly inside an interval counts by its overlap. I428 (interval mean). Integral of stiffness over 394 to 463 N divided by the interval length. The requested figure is 1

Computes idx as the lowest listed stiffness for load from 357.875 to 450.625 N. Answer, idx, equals 0.358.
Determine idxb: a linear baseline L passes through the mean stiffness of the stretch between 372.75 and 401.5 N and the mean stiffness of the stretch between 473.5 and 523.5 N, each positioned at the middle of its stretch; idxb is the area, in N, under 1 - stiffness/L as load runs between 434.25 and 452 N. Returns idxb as 6.8 N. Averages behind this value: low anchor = 1.11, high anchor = 1.34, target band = 0.758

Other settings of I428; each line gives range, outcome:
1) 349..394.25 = 1.24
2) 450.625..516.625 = 1.28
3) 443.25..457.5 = 0.744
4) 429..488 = 1.1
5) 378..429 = 1.12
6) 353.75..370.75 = 1.27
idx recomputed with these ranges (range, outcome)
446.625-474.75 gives 0.6071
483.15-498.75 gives 1.272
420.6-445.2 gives 0.4405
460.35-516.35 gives 1.201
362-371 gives 1.236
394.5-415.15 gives 0.7755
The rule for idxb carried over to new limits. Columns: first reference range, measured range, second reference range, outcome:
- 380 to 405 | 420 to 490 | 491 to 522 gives 4.47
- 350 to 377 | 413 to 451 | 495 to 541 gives 7.88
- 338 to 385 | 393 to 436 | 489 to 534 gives 6.65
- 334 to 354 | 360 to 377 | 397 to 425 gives -0.88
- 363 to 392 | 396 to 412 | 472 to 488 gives 4.51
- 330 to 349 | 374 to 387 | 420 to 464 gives -1.23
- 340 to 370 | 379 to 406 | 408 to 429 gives 4.83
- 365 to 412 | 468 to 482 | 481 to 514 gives -0.69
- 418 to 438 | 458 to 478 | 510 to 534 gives -0.47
